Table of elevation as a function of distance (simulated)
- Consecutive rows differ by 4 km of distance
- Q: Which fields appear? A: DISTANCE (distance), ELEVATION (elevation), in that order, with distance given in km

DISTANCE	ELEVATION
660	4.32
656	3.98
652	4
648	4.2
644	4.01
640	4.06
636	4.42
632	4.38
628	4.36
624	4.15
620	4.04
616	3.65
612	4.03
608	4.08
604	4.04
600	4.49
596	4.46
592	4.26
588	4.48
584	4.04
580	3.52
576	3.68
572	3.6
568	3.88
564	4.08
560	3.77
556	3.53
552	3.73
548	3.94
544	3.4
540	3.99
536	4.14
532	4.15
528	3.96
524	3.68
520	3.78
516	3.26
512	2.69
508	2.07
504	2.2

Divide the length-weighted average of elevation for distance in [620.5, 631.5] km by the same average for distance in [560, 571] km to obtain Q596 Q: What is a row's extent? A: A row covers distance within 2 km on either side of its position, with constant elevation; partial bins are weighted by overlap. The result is 1.09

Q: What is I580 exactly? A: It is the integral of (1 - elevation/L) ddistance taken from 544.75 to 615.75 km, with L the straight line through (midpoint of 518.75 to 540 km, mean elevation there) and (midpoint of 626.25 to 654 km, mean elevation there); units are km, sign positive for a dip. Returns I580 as 1.92 km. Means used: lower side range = 3.95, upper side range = 4.2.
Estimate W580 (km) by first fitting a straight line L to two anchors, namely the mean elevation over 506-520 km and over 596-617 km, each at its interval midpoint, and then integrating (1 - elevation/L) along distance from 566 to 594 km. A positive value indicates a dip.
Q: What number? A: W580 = -1.3 km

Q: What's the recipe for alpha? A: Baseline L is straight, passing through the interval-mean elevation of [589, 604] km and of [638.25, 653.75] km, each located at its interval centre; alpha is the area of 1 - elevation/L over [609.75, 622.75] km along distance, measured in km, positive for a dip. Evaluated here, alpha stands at 1.0 km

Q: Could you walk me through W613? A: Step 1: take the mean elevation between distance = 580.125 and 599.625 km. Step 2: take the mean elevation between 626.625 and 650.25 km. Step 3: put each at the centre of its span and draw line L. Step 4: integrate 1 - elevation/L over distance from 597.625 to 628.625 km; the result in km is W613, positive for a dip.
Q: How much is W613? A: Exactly 1.0 km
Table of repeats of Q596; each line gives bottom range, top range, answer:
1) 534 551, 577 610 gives 1.08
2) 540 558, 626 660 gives 1.13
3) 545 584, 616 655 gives 1.10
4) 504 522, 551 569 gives 1.32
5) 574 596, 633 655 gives 1.03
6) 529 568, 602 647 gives 1.06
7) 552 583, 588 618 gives 1.12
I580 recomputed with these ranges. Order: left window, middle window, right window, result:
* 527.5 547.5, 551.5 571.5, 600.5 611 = 1.0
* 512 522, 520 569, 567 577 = -4.5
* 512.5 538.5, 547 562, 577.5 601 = 0.9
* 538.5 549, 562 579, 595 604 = 1.1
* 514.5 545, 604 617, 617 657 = 0.3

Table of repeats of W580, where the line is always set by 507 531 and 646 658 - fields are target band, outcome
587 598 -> -2.0 km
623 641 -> -1.6 km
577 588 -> -0.7 km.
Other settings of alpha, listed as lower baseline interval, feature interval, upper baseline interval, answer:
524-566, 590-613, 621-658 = -1.1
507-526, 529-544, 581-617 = -2.6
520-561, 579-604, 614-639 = -1.2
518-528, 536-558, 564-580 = 0.0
